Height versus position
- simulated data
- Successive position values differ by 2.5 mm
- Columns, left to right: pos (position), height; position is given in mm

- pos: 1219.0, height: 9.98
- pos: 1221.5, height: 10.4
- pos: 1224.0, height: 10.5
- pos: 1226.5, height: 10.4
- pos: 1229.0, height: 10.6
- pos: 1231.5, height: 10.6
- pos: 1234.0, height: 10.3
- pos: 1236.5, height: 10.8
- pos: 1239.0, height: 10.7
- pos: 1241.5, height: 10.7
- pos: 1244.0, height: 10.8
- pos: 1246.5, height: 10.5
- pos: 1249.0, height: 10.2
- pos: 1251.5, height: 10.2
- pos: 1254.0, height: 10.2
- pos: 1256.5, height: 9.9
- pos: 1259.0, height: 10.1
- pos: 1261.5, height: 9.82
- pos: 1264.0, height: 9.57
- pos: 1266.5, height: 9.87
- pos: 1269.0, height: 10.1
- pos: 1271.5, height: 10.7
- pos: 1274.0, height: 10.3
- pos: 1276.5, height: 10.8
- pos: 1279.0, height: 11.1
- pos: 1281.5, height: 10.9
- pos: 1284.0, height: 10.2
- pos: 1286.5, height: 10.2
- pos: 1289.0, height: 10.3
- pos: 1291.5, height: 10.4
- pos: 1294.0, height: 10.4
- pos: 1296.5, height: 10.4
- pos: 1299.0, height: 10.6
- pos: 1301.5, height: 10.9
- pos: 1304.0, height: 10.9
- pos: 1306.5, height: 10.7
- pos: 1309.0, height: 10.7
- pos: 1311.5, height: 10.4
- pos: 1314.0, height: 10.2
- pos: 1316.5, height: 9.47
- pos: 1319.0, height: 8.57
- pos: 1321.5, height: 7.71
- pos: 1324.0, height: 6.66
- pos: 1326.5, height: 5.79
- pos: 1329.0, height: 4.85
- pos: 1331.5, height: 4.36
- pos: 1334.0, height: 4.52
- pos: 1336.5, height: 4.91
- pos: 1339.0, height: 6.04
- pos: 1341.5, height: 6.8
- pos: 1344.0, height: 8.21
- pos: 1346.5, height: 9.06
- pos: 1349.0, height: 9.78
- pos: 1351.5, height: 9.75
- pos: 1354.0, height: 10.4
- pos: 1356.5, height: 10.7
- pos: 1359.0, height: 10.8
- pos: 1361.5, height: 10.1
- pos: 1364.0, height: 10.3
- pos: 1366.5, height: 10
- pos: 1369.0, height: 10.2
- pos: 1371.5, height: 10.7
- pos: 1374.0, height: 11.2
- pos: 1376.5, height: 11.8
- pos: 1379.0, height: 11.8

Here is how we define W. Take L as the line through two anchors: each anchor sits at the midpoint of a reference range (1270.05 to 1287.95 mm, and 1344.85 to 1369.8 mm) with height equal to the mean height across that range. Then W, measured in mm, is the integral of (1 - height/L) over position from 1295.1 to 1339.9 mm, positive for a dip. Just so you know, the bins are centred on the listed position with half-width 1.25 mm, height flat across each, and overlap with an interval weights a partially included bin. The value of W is 9.22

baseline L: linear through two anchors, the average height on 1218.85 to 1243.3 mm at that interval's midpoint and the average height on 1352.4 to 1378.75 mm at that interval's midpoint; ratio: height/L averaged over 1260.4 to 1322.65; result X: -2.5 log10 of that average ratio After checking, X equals 0.04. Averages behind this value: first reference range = 10.5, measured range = 10.2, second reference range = 10.7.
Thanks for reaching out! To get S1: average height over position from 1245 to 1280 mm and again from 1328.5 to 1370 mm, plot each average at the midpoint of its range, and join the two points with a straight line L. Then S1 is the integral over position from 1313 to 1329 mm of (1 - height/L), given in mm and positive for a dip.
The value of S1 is 2.1 mm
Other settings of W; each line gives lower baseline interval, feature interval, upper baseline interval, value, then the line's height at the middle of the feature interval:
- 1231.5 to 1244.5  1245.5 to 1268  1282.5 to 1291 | 1.0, 10.5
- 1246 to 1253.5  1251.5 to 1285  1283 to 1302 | 0.2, 10.3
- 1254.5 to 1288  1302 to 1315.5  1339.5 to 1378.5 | -0.6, 10.1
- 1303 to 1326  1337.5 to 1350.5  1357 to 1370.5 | 2.6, 9.92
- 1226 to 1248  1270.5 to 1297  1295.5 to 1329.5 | -2.1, 9.74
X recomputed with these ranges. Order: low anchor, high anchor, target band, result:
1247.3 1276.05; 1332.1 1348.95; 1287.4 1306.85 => -0.226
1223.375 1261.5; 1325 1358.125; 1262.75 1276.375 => -0.066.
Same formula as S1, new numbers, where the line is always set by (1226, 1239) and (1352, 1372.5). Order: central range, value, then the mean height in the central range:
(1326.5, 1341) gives 7.4 mm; 5.11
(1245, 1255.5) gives 0.3 mm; 10.3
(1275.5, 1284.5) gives -0.3 mm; 10.8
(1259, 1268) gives 0.6 mm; 9.81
